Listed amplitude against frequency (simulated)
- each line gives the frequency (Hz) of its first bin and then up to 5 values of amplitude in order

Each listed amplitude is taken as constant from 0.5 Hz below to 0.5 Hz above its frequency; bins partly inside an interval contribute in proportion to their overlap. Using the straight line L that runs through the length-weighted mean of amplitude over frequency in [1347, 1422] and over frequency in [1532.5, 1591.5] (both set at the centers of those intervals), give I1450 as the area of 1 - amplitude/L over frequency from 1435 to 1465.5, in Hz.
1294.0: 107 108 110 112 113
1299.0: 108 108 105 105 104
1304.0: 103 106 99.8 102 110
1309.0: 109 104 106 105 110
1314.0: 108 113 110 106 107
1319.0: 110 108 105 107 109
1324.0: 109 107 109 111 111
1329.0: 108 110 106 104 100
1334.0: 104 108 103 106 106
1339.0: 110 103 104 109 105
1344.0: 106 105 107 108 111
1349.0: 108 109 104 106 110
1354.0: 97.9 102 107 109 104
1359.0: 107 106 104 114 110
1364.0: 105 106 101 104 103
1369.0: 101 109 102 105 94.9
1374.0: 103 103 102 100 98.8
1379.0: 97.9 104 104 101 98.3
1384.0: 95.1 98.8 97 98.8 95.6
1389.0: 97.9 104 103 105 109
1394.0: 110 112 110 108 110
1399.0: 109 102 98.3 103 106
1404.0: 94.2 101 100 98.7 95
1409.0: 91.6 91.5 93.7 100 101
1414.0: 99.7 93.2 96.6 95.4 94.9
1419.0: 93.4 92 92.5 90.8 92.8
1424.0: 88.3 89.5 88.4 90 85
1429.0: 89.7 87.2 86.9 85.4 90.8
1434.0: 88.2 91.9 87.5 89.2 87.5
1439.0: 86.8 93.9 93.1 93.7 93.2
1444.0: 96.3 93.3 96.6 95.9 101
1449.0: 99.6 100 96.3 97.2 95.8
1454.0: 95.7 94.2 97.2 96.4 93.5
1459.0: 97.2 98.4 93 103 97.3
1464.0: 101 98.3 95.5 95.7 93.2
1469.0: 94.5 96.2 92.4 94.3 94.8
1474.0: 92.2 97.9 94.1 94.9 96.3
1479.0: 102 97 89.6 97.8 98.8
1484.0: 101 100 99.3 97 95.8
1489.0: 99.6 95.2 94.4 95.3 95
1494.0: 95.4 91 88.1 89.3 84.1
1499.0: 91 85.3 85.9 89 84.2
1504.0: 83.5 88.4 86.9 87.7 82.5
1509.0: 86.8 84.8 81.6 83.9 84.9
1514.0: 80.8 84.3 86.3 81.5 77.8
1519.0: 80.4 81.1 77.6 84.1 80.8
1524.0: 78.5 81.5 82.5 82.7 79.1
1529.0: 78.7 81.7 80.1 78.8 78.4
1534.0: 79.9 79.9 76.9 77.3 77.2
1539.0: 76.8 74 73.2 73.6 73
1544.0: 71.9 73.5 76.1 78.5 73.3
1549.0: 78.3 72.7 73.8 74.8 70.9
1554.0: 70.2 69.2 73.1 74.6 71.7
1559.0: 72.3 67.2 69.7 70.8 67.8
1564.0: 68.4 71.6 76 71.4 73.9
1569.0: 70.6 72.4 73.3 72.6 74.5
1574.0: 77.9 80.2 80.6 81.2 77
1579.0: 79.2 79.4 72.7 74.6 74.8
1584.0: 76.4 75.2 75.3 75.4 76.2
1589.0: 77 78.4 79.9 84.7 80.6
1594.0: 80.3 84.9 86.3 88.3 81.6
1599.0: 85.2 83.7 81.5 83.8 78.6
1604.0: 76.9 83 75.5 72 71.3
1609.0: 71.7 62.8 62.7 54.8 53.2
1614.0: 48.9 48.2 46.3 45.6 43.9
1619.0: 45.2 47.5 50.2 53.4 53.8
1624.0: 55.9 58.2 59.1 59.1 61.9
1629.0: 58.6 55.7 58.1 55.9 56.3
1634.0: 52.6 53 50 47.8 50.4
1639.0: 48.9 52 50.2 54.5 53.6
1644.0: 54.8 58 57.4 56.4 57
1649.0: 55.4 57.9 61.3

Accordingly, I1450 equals -1.2 Hz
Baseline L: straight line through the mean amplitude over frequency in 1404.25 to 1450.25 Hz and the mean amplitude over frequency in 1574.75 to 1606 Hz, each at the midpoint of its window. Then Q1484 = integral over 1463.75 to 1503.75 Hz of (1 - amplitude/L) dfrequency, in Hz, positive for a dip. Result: -2.6 Hz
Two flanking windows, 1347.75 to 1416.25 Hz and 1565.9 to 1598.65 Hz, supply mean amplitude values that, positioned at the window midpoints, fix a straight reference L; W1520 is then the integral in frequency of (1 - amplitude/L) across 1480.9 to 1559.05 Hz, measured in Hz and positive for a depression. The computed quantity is 2.5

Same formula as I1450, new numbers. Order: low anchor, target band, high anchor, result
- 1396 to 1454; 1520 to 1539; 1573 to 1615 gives 0.78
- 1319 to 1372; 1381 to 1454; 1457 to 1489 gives 3.21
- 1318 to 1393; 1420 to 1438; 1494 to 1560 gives 0.95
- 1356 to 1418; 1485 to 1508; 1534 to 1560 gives -2.20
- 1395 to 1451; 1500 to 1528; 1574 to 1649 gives -0.83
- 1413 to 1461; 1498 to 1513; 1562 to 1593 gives -0.20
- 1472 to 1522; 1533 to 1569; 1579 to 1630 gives 2.61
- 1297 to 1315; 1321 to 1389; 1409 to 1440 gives -2.93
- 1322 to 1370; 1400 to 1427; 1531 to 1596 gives 0.36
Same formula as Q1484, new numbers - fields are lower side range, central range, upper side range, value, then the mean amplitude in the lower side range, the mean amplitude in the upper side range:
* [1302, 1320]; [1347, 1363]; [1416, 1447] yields -0.92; 107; 91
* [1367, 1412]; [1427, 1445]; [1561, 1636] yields 0.83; 101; 68.9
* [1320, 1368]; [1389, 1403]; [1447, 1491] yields -0.50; 106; 96.7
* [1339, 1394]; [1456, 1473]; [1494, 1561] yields -1.34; 104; 79.7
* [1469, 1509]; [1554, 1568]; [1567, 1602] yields 1.85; 92.8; 78.4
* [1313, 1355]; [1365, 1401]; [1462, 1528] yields -0.32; 107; 90.2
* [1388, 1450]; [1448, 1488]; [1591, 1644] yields -4.01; 96.2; 62.7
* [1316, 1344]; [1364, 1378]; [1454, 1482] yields 0.15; 107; 96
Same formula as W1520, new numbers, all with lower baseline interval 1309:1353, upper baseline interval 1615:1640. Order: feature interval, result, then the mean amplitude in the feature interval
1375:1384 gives -0.2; 101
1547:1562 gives -1.4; 72.4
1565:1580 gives -3.1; 75.8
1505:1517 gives -1.7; 84.6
